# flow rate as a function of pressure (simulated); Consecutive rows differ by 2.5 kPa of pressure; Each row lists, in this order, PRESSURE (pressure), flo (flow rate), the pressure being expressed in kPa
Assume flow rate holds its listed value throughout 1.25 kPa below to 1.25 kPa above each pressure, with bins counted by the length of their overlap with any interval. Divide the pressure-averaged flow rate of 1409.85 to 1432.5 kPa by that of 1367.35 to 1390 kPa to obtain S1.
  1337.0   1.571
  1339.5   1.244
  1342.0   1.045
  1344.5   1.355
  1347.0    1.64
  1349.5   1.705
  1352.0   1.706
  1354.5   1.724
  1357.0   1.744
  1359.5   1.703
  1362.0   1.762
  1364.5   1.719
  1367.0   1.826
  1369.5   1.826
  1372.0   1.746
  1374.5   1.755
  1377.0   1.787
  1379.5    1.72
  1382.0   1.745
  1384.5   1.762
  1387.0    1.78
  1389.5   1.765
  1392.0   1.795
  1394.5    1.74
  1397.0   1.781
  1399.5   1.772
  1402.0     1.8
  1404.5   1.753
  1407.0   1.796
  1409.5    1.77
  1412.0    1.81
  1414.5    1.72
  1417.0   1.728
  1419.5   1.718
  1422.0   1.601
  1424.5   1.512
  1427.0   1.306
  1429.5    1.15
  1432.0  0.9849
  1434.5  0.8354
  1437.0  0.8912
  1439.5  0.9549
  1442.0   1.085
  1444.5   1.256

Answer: 0.87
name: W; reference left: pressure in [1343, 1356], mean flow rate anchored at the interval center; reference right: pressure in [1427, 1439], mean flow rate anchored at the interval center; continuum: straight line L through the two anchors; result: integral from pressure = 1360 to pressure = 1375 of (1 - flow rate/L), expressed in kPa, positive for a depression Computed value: -2.9 kPa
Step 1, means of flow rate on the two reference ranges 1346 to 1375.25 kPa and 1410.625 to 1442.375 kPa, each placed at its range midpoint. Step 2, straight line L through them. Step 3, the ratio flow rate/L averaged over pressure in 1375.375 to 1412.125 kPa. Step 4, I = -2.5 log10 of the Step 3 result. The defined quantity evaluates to -0.16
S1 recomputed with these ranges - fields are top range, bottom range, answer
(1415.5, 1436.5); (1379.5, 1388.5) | 0.76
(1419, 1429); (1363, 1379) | 0.84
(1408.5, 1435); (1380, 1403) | 0.84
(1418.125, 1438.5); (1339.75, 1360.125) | 0.80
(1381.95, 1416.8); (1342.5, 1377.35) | 1.04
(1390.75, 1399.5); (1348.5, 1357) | 1.03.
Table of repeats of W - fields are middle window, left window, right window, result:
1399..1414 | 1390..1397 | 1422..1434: -2.0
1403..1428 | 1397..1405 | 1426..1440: -4.4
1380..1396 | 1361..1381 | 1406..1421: 0.0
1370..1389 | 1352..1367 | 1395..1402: 0.0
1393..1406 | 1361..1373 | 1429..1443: -3.5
